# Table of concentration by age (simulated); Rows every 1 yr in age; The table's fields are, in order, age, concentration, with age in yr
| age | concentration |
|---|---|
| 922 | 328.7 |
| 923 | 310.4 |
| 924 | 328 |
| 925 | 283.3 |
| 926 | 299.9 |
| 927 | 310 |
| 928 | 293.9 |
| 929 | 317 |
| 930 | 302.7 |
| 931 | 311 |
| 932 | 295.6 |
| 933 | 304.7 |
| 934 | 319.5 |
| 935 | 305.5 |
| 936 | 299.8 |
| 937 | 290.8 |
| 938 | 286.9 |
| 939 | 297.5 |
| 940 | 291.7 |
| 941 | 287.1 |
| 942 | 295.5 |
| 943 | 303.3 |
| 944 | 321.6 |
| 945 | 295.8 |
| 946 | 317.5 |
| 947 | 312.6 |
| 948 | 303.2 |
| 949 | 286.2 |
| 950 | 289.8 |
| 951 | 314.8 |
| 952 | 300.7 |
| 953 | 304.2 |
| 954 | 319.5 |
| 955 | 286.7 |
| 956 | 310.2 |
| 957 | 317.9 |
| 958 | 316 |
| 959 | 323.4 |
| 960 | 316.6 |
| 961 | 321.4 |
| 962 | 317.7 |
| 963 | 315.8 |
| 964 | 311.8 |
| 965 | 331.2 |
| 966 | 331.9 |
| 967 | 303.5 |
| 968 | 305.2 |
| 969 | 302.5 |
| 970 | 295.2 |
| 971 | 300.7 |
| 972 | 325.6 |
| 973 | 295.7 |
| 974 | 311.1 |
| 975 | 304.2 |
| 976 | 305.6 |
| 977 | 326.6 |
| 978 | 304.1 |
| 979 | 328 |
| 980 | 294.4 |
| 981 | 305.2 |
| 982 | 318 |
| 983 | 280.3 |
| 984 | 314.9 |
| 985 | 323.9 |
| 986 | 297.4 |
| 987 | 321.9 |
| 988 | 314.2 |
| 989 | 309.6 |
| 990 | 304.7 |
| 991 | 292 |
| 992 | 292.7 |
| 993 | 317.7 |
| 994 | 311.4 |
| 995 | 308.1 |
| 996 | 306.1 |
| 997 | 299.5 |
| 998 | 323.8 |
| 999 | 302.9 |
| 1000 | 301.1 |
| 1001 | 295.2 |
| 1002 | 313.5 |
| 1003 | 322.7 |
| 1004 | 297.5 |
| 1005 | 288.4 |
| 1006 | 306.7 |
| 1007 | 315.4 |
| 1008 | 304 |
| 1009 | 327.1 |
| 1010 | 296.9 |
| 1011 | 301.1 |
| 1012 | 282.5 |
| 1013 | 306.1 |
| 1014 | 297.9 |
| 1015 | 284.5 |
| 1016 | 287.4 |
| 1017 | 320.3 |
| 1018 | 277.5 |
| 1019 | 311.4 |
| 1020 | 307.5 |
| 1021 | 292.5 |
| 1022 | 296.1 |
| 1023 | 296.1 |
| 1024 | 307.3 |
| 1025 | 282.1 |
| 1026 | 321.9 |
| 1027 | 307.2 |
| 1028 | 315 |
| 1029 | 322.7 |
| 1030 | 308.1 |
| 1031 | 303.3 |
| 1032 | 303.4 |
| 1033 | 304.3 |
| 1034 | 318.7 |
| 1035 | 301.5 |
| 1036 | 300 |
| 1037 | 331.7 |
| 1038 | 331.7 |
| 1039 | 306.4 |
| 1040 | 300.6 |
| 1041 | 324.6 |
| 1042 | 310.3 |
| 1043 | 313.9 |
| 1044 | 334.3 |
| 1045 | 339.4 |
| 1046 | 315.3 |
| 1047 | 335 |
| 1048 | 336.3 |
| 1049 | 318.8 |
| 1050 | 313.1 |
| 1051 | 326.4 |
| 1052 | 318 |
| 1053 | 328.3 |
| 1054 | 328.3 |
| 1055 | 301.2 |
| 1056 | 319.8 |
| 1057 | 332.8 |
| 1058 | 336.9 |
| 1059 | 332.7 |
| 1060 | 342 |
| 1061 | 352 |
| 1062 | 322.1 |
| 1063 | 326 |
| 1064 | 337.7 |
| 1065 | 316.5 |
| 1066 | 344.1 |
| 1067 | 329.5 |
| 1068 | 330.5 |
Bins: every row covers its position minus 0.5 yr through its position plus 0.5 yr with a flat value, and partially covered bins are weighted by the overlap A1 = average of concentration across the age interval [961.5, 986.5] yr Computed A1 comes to 310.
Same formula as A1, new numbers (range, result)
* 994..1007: 306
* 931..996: 307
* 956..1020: 308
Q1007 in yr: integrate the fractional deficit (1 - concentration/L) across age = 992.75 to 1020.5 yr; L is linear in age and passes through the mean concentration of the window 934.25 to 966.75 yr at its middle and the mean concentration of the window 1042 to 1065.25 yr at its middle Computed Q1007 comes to 1.2 yr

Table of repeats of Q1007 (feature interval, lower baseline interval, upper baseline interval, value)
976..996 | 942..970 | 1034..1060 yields 0.3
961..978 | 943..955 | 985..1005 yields -0.3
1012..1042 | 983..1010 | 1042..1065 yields 1.2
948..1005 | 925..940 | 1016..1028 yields -1.3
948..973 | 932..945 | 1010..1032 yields -0.8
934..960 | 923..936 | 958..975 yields 0.5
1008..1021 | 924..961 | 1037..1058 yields 0.7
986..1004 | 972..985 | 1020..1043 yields 0.1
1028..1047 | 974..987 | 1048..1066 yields 0.4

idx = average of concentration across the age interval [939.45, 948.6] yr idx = 303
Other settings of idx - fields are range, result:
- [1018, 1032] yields 304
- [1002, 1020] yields 302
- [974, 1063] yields 311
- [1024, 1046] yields 313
